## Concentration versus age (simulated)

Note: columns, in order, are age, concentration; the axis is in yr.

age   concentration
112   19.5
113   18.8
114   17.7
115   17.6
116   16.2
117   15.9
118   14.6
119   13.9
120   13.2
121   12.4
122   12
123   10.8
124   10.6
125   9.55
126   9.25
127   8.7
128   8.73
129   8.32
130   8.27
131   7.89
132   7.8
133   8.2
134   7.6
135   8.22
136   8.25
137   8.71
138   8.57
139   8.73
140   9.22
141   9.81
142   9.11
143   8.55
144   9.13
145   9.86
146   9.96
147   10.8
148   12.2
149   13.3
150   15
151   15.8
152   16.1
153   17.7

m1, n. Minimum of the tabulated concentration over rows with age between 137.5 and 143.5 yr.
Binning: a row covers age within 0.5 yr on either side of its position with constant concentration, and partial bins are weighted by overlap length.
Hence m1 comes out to 8.55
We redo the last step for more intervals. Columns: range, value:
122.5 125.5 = 9.55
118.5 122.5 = 12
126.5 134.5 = 7.6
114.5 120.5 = 13.2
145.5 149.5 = 9.96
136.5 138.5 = 8.57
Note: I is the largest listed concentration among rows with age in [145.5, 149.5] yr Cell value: 13.3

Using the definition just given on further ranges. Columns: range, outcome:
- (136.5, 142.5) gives 9.81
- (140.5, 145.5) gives 9.86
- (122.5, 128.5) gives 10.8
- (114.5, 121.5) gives 17.6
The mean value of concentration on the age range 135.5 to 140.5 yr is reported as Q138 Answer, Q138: 8.7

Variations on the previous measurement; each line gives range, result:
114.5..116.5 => 16.9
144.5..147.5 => 10.2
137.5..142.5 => 9.09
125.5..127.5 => 8.97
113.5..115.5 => 17.6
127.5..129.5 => 8.53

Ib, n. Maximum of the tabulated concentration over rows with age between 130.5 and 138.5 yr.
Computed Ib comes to 8.71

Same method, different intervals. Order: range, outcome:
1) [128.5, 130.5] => 8.32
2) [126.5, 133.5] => 8.73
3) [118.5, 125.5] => 13.9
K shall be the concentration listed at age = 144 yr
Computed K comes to 9.13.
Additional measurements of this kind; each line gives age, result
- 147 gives 10.8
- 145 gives 9.86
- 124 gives 10.6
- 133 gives 8.2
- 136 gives 8.25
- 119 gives 13.9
